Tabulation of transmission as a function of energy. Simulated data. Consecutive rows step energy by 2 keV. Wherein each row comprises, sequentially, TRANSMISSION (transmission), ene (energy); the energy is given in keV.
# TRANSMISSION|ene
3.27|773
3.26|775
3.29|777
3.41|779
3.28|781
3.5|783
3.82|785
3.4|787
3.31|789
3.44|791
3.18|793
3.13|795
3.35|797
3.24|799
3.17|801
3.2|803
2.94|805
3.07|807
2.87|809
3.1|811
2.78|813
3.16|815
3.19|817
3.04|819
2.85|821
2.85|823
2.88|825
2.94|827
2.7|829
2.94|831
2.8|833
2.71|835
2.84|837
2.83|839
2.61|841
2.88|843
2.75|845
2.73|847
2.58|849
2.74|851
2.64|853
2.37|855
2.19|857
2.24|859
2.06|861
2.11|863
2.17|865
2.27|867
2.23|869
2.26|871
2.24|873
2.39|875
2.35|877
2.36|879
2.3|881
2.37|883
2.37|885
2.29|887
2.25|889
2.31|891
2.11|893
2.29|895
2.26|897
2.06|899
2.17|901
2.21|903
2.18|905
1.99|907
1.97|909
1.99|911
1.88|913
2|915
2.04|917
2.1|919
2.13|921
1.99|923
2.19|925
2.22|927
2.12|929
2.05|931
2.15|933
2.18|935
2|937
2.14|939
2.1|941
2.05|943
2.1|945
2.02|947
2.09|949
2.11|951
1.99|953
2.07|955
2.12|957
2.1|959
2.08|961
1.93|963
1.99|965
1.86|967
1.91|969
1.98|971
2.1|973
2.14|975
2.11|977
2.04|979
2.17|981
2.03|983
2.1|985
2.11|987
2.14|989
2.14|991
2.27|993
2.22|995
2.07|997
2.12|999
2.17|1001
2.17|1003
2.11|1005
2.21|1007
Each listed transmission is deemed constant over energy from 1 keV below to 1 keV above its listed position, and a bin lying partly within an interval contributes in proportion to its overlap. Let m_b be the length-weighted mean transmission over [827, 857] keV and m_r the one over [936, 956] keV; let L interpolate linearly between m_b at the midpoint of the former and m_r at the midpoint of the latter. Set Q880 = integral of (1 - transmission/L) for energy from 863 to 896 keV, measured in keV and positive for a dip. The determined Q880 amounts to 2.6 keV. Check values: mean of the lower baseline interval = 2.71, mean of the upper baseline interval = 2.07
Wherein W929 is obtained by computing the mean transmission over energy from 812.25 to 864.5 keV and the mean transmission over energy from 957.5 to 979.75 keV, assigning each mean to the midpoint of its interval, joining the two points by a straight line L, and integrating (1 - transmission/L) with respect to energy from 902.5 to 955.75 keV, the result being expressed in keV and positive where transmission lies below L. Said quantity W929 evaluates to 3.6 keV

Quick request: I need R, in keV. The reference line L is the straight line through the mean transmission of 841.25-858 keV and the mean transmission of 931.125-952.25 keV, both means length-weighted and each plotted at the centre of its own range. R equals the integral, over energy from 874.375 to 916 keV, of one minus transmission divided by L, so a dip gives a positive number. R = 2.86 keV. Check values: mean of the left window 2.61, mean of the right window 2.09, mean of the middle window 2.19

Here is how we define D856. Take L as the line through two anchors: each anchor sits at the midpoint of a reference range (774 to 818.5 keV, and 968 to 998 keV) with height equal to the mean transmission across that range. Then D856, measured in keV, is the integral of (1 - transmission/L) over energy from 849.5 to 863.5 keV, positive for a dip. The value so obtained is 2.52 keV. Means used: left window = 3.23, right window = 2.1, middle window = 2.35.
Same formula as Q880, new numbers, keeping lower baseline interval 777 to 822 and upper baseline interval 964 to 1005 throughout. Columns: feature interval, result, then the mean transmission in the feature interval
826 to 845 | 1.2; 2.8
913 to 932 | 2.9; 2.08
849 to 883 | 5.9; 2.32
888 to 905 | 2.7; 2.21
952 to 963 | 1.0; 2.06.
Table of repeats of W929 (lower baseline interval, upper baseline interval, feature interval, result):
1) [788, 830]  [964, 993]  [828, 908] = 9.4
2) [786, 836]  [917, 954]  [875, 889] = 0.9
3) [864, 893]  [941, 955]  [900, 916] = 1.1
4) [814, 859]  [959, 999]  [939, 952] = 0.9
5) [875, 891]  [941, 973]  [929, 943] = 0.1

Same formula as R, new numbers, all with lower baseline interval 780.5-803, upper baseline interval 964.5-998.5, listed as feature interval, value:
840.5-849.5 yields 0.8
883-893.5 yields 1.6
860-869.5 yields 2.3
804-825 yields 1.4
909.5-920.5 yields 2.3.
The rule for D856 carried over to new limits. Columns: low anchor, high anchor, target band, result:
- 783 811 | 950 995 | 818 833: 0.9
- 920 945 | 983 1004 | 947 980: 1.4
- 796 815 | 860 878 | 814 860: -1.7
